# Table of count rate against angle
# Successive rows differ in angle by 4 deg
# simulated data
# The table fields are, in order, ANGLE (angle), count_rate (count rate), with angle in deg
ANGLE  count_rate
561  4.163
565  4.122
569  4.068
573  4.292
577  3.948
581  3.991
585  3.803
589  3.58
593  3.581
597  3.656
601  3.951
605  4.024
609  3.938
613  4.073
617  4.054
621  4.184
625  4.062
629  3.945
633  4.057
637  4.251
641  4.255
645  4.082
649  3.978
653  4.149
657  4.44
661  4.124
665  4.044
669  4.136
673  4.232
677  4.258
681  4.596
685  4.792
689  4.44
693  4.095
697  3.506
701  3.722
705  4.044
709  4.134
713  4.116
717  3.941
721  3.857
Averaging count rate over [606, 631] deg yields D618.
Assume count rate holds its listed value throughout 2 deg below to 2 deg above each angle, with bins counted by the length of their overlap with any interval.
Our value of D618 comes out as 4.04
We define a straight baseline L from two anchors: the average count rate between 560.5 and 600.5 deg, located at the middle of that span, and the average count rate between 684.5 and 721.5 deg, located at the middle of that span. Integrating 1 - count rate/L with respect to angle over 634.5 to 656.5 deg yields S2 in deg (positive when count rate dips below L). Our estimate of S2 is -1.0 deg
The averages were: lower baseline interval 3.91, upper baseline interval 4.04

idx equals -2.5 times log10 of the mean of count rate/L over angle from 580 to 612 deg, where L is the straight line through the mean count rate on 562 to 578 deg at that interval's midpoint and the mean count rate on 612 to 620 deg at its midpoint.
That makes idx 0.08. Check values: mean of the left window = 4.12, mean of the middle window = 3.82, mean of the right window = 4.08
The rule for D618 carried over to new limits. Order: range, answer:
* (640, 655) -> 4.11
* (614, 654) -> 4.1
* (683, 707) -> 4.1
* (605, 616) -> 4.01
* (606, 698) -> 4.17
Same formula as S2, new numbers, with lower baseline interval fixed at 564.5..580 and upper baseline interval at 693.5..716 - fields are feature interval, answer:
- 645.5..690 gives -3.5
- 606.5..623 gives -0.1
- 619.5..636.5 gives -0.2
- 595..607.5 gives 0.6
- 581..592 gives 0.9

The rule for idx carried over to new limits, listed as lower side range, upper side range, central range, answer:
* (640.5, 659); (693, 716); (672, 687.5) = -0.114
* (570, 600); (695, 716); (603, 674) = -0.065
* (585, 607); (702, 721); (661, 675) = -0.057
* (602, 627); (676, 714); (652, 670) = -0.016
